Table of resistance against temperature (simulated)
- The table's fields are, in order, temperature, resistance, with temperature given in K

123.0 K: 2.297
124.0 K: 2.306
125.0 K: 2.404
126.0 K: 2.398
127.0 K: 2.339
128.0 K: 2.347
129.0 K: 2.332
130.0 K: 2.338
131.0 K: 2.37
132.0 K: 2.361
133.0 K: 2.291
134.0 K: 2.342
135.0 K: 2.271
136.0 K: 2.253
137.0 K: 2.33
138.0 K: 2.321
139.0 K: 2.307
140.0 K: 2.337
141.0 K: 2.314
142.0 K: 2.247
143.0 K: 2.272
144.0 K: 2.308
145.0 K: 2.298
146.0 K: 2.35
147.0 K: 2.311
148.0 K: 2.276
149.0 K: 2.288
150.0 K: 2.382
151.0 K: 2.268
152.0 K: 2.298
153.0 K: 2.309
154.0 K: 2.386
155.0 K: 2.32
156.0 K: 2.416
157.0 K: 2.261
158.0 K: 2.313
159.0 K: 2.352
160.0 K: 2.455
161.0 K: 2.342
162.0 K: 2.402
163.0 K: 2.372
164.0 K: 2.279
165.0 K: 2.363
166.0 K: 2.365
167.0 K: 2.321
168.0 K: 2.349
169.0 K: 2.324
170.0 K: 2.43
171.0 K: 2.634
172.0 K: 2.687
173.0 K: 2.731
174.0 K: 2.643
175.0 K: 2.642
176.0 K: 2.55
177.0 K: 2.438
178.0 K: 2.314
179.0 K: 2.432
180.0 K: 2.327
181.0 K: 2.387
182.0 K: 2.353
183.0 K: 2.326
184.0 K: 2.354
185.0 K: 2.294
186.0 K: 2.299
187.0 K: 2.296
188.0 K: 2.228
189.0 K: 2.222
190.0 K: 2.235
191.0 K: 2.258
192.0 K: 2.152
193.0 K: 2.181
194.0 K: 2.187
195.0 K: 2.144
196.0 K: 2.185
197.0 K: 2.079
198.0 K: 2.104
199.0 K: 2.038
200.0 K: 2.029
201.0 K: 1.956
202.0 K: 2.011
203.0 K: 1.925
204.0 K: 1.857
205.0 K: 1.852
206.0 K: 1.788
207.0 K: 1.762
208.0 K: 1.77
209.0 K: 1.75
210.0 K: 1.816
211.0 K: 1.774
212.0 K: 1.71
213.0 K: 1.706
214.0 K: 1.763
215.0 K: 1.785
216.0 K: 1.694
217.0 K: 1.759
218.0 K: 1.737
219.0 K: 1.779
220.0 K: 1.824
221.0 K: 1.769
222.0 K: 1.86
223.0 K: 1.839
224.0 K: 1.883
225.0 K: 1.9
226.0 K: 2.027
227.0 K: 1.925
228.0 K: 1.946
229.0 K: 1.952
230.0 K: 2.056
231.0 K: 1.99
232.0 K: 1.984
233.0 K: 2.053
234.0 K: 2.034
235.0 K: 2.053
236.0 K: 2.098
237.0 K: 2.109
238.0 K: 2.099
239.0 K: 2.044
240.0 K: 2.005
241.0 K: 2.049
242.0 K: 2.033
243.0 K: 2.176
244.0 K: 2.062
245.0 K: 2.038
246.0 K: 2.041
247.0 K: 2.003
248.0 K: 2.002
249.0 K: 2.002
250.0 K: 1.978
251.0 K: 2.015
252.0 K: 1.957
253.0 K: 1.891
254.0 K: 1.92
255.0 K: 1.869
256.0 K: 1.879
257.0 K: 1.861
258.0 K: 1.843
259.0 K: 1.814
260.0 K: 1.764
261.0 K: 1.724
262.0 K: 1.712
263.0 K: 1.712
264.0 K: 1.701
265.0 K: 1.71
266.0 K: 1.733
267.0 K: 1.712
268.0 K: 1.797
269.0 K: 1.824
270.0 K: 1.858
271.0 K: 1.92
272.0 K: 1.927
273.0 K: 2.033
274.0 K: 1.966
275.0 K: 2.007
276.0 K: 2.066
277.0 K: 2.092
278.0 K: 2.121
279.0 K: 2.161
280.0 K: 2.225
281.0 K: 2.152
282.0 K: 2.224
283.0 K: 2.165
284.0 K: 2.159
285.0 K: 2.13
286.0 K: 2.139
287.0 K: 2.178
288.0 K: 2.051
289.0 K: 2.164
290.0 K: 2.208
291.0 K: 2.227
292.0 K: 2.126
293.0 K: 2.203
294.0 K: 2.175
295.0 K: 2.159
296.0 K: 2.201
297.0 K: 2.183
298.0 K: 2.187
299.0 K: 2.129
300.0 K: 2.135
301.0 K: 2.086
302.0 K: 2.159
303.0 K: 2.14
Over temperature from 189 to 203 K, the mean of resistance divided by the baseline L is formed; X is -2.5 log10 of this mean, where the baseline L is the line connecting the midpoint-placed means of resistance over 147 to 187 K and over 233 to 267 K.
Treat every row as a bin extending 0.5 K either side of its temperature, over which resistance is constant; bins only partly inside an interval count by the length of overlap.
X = 0.058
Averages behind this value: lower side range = 2.39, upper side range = 1.94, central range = 2.12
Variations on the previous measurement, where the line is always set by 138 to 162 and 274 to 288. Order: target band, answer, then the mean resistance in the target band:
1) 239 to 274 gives 0.14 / 1.9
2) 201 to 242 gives 0.17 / 1.9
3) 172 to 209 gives 0.03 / 2.2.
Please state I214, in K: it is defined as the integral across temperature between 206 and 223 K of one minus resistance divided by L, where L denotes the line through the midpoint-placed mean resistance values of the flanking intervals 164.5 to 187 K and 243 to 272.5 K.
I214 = 3.1 K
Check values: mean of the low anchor 2.43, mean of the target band 1.77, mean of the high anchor 1.88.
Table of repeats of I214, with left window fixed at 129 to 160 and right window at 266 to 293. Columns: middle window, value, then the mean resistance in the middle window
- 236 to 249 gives 0.5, 2.05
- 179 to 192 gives -0.3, 2.3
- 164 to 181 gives -1.5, 2.46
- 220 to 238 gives 1.6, 1.97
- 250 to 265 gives 1.9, 1.83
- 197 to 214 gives 2.6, 1.87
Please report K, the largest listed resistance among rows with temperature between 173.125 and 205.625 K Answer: 2.643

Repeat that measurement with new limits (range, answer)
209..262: 2.176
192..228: 2.187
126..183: 2.731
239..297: 2.227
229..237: 2.109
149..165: 2.455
